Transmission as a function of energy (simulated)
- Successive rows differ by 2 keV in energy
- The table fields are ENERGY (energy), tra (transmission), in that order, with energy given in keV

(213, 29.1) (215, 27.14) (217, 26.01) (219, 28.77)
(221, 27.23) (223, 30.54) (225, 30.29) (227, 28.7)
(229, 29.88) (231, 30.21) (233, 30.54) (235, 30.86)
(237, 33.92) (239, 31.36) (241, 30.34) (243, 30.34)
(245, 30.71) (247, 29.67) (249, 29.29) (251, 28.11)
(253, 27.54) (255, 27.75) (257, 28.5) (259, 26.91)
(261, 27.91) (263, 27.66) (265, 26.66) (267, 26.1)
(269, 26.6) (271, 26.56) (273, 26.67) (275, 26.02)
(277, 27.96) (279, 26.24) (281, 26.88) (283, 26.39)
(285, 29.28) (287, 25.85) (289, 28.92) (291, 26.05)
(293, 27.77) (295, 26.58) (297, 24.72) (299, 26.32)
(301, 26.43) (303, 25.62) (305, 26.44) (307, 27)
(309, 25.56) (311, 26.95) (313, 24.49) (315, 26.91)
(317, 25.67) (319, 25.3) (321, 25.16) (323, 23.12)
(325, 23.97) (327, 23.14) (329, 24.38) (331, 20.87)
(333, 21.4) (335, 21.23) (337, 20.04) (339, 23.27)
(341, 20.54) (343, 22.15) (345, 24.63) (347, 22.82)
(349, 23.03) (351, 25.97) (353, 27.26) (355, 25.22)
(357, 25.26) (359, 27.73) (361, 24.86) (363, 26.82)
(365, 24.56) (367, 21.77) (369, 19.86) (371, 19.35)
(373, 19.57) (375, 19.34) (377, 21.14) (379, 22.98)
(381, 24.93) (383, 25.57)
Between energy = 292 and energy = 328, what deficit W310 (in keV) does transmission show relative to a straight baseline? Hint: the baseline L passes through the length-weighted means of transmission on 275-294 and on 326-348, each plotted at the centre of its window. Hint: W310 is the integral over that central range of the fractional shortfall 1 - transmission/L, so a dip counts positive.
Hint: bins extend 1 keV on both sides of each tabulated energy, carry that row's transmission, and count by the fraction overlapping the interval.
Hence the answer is -1.2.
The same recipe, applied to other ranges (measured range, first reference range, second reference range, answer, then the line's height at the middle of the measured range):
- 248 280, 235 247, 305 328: 2.27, 29.4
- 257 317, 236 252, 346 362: 3.67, 28.4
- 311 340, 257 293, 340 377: 1.40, 24.8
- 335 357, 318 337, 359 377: -0.78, 22.7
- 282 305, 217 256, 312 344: -0.93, 25.7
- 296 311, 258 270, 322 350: -0.97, 24.5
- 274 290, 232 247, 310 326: 0.39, 27.9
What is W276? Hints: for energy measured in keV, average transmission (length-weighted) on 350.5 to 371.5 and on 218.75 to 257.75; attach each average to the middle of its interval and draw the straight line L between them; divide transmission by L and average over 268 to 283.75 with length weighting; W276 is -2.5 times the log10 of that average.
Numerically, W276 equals 0.058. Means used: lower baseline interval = 29.8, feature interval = 26.7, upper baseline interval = 24.5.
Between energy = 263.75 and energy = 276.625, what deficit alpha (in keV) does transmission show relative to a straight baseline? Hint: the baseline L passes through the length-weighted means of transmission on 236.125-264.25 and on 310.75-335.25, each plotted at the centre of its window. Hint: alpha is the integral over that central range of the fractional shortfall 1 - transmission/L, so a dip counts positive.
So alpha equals 0.6 keV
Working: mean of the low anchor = 29.2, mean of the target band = 26.5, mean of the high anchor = 24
